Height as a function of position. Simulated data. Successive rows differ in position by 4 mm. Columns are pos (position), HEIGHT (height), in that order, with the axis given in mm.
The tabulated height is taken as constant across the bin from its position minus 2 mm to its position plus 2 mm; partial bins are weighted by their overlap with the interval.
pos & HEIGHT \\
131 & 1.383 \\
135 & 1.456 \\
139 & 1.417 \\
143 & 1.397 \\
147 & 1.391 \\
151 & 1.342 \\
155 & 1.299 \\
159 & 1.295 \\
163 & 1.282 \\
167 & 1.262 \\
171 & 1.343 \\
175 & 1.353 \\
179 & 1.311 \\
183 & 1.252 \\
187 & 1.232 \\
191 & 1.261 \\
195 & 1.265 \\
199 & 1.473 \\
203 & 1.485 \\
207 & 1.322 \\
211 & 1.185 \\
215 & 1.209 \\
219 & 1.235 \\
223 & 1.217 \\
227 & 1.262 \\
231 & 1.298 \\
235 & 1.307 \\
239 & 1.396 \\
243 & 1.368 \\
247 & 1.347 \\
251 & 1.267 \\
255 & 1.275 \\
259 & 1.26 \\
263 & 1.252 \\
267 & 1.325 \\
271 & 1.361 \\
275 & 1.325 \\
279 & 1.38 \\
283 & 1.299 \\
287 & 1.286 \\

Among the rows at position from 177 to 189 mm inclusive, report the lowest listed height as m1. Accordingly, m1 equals 1.232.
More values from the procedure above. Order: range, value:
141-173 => 1.262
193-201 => 1.265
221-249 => 1.217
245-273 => 1.252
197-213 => 1.185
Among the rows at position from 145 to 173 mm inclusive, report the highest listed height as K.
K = 1.391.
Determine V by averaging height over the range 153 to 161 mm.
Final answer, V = 1.3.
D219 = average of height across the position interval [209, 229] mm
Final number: 1.22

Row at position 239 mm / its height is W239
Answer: 1.396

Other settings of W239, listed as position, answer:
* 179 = 1.311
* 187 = 1.232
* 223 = 1.217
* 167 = 1.262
